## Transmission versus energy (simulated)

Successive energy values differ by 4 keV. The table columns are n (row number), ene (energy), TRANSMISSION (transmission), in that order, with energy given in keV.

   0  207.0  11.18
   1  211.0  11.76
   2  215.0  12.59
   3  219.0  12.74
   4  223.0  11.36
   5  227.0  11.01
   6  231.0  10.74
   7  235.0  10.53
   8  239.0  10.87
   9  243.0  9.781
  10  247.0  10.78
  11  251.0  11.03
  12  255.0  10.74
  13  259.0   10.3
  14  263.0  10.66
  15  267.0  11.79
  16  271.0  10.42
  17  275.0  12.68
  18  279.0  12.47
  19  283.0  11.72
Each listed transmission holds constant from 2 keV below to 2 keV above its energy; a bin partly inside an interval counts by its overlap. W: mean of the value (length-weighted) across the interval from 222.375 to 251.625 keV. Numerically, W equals 10.7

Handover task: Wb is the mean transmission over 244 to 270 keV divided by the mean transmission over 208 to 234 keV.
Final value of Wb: 0.9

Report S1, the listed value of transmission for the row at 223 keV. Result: 11.36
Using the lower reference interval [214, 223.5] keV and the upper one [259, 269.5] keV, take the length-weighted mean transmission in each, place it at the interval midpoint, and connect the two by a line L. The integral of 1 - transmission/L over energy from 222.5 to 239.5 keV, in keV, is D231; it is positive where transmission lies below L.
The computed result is 1.58 keV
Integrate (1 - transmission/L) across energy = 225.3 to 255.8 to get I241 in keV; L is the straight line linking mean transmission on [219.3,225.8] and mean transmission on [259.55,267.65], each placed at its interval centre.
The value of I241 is 1.83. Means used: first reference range 11.7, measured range 10.7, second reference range 11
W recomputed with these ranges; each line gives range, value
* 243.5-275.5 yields 10.9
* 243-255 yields 10.7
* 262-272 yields 11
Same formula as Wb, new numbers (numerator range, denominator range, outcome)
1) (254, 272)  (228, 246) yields 1.03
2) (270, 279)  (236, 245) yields 1.15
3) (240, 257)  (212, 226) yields 0.88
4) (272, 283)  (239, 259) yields 1.16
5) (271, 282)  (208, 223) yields 1.00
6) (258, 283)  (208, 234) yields 0.98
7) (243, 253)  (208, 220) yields 0.87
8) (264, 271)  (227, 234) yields 1.04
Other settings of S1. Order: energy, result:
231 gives 10.74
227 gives 11.01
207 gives 11.18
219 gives 12.74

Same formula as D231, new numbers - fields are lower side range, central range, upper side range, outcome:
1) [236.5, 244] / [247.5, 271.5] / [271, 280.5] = 1.0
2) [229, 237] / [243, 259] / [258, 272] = 0.2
